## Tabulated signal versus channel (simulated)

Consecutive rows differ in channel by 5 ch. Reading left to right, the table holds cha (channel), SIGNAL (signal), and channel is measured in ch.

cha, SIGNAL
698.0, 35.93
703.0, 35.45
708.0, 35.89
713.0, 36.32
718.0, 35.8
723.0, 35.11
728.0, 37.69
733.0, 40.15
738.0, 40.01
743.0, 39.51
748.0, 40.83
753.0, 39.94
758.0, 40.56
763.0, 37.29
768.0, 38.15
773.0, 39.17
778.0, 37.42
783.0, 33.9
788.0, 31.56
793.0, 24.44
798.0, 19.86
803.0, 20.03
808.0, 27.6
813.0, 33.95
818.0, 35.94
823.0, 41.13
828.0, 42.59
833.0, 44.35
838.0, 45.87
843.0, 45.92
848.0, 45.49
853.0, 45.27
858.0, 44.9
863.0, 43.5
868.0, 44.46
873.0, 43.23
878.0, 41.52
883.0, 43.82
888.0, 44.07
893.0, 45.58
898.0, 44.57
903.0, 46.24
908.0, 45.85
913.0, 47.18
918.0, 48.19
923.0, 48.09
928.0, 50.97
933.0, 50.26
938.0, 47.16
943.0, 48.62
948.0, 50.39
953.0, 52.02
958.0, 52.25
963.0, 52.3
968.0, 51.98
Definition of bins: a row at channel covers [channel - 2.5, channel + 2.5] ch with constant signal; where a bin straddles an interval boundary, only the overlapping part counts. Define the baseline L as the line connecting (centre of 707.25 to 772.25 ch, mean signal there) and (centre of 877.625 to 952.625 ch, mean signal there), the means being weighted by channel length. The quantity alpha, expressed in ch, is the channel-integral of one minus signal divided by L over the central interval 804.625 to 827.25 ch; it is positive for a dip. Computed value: 4.0 ch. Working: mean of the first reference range 38.3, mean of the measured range 34.7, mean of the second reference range 47.1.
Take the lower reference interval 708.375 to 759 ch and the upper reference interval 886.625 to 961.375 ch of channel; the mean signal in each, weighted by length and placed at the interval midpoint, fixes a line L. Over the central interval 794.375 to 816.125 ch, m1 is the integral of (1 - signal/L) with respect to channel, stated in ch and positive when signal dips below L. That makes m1 8.5 ch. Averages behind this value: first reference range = 38.4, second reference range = 48.2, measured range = 25.6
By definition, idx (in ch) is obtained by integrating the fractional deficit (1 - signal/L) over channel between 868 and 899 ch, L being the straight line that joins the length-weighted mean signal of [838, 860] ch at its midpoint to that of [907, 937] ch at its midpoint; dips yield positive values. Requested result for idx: 2.04 ch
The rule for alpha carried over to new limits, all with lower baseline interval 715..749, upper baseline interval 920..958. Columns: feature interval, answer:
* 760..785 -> 1.99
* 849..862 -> 0.06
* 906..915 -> 0.32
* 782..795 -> 3.67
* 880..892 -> 0.72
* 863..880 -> 1.05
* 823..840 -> 0.03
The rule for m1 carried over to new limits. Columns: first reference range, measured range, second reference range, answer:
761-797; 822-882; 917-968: -4.4 ch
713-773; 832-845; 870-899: -1.1 ch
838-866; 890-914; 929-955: 1.0 ch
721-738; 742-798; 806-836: 3.3 ch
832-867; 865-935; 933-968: 2.7 ch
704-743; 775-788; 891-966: 1.8 ch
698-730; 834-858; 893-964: -0.9 ch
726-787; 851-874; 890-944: 0.1 ch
